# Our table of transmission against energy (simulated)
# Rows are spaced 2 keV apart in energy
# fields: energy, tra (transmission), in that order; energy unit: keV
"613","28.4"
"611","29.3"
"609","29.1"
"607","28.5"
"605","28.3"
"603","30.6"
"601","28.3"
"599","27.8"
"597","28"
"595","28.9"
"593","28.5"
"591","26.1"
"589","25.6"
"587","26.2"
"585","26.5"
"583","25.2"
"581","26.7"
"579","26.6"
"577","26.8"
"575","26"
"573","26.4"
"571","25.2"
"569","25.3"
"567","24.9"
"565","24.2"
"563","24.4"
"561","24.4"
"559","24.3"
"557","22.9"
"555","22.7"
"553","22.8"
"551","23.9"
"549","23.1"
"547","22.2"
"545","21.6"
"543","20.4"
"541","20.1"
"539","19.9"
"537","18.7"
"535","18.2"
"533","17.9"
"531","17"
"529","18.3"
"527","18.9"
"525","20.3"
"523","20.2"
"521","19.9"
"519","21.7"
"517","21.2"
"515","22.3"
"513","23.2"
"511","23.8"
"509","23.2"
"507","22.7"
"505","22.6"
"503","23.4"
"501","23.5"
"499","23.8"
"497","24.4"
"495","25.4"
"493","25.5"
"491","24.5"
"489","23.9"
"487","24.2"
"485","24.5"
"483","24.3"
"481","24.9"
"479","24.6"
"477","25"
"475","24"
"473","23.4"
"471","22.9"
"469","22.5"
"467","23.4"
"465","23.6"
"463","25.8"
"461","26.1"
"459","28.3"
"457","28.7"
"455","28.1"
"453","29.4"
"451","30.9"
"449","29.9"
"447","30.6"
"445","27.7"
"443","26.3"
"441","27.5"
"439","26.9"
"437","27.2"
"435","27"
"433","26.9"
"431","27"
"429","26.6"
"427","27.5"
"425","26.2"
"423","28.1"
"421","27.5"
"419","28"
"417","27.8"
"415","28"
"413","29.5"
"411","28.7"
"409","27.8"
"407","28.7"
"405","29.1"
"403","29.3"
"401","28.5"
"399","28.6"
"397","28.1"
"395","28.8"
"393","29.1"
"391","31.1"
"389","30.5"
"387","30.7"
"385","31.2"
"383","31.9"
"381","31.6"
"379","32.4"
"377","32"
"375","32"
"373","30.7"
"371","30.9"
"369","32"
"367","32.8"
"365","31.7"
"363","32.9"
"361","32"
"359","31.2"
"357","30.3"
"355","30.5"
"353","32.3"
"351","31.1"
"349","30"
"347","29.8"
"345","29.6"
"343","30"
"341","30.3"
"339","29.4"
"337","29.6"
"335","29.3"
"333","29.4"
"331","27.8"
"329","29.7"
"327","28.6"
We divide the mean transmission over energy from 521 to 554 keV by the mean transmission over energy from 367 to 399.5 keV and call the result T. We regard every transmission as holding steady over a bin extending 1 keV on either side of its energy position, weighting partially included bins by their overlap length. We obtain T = 0.66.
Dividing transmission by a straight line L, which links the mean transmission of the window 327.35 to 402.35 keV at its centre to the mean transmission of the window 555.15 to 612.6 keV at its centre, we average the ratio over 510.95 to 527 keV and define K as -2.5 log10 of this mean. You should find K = 0.29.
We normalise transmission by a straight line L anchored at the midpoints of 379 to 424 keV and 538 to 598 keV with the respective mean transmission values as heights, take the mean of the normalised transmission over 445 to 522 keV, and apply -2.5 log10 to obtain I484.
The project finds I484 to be 0.09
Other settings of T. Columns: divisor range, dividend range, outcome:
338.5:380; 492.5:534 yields 0.70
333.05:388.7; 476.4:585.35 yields 0.74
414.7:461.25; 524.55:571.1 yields 0.78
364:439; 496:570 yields 0.75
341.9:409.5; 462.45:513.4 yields 0.78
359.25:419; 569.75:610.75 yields 0.90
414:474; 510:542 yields 0.74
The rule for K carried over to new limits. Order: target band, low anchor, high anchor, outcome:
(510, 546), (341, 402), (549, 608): 0.323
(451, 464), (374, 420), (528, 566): -0.064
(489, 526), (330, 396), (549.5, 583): 0.161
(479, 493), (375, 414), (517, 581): 0.040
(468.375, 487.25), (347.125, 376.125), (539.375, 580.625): 0.125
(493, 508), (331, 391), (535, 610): 0.139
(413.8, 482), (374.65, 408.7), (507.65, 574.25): 0.013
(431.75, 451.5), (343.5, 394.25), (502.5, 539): -0.075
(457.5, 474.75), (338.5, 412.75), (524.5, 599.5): 0.107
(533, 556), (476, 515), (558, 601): 0.197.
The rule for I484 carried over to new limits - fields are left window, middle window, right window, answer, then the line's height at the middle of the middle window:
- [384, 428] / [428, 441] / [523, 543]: -0.02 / 26.6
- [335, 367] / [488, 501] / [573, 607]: 0.17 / 28.7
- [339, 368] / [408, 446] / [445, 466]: 0.06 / 28.9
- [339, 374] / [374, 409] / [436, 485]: -0.03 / 29.4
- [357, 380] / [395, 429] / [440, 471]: 0.05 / 29.5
